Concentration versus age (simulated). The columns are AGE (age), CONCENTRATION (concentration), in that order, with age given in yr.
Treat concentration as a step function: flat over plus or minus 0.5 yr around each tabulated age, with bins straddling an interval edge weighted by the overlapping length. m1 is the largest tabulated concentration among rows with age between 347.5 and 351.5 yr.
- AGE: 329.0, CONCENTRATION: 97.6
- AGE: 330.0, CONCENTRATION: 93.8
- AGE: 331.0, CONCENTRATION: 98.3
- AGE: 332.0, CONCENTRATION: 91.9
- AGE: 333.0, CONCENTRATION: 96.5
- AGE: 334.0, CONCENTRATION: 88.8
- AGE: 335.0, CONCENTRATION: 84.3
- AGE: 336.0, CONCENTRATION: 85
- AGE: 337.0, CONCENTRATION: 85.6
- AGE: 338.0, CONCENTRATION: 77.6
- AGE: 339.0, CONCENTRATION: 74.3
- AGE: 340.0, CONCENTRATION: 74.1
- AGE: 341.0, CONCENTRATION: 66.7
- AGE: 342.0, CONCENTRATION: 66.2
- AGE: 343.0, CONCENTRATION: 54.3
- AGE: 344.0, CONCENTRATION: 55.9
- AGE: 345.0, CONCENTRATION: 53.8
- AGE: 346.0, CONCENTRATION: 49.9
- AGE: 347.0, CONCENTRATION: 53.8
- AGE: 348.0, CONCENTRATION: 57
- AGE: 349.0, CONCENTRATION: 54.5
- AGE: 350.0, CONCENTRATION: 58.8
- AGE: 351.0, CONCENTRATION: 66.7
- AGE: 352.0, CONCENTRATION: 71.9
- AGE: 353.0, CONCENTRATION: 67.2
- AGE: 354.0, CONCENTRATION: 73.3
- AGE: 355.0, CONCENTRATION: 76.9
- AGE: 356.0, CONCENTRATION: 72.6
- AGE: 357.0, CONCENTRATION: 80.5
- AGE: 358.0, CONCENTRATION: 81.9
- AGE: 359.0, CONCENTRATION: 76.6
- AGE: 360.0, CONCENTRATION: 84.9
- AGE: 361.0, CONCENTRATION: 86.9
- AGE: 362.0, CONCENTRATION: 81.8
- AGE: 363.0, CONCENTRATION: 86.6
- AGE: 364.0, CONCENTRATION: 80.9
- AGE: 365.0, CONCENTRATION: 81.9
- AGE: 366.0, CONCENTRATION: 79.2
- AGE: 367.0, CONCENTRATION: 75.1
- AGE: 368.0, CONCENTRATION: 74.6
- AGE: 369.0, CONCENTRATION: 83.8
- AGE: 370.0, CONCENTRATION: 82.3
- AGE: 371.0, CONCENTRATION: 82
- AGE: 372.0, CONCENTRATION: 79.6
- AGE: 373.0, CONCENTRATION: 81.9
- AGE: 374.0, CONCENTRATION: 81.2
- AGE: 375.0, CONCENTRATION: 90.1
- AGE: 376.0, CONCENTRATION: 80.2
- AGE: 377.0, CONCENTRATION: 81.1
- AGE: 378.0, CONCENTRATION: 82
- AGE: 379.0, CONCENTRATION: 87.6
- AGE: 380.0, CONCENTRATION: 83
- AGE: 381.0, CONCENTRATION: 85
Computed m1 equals 66.7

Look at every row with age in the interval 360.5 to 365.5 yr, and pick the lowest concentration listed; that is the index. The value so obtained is 80.9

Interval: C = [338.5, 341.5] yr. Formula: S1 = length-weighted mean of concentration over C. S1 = 71.7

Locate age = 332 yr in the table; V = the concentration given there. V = 91.9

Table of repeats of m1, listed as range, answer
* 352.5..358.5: 81.9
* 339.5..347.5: 74.1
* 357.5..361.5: 86.9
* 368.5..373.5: 83.8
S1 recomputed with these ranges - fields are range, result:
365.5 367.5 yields 77.2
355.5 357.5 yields 76.5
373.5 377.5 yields 83.2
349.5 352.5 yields 65.8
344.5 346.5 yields 51.8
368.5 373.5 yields 81.9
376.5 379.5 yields 83.6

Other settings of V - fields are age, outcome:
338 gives 77.6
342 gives 66.2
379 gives 87.6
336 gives 85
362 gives 81.8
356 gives 72.6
